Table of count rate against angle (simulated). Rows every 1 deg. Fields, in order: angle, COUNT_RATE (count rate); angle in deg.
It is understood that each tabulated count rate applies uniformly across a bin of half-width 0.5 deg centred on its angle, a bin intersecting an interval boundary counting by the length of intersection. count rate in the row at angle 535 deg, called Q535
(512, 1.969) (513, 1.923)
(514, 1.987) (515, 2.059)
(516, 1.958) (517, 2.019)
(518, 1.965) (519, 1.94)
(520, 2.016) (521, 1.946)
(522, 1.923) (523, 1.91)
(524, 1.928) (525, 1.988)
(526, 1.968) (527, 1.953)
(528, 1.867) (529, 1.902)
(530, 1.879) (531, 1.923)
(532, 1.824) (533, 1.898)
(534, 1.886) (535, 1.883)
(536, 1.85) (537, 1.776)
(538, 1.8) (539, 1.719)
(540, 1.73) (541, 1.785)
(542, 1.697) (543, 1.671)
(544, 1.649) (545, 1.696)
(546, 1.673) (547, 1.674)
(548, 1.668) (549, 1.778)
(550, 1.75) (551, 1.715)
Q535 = 1.883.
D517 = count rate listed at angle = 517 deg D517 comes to 2.019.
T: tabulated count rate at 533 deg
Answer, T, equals 1.898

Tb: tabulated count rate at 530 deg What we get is 1.879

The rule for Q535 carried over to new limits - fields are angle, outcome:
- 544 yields 1.649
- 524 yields 1.928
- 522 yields 1.923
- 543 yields 1.671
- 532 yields 1.824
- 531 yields 1.923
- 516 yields 1.958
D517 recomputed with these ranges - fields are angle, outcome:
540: 1.73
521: 1.946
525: 1.988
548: 1.668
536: 1.85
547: 1.674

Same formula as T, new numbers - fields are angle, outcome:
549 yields 1.778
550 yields 1.75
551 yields 1.715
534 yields 1.886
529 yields 1.902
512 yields 1.969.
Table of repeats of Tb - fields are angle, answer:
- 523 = 1.91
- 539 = 1.719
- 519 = 1.94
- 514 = 1.987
